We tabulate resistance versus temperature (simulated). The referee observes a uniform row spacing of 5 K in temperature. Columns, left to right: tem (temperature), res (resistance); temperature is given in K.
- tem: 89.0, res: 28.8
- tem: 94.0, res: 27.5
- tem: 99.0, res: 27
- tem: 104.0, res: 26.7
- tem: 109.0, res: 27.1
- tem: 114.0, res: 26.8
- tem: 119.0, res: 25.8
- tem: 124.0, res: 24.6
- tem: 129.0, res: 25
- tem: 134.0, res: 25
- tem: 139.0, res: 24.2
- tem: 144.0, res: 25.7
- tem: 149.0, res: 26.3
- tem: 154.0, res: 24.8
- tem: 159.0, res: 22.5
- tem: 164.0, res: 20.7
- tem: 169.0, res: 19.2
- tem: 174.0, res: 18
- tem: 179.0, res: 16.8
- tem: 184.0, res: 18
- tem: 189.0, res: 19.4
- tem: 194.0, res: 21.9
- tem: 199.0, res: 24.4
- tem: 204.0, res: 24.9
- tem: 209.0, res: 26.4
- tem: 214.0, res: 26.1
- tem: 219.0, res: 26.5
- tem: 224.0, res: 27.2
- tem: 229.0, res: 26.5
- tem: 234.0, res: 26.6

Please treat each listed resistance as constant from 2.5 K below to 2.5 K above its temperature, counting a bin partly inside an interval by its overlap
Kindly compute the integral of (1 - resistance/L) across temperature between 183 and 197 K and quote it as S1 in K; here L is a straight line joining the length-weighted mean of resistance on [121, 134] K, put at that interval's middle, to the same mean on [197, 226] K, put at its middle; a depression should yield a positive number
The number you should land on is 3.02 K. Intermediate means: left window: 24.9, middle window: 20.1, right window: 25.9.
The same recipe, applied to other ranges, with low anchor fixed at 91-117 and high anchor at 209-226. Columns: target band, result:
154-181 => 6.8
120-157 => 2.5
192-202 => 1.3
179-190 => 3.5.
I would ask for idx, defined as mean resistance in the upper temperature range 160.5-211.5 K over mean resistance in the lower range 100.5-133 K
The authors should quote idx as 0.81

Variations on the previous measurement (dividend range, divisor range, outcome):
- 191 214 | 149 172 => 1.10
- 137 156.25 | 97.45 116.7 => 0.94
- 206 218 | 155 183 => 1.33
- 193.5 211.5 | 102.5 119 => 0.92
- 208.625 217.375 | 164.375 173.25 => 1.36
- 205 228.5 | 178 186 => 1.51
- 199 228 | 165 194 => 1.39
